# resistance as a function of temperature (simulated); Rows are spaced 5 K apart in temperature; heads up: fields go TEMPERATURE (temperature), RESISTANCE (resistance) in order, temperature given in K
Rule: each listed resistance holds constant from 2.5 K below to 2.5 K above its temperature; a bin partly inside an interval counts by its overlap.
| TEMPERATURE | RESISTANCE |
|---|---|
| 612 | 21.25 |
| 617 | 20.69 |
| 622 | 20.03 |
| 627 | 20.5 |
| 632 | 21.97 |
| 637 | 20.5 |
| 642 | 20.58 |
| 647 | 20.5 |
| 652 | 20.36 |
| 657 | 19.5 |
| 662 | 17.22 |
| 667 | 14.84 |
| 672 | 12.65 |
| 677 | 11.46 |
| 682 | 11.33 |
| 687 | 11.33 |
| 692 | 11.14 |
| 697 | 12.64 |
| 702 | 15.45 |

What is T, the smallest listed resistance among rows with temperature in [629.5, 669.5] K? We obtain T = 14.84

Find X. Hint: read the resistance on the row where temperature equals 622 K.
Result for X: 20.03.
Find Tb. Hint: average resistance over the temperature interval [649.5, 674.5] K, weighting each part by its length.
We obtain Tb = 16.9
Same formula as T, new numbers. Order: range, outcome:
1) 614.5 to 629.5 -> 20.03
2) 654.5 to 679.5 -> 11.46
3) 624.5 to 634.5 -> 20.5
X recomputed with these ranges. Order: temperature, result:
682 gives 11.33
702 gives 15.45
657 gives 19.5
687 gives 11.33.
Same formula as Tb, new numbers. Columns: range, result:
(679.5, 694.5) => 11.3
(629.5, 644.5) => 21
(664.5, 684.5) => 12.6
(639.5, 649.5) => 20.5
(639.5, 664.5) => 19.6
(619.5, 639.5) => 20.8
